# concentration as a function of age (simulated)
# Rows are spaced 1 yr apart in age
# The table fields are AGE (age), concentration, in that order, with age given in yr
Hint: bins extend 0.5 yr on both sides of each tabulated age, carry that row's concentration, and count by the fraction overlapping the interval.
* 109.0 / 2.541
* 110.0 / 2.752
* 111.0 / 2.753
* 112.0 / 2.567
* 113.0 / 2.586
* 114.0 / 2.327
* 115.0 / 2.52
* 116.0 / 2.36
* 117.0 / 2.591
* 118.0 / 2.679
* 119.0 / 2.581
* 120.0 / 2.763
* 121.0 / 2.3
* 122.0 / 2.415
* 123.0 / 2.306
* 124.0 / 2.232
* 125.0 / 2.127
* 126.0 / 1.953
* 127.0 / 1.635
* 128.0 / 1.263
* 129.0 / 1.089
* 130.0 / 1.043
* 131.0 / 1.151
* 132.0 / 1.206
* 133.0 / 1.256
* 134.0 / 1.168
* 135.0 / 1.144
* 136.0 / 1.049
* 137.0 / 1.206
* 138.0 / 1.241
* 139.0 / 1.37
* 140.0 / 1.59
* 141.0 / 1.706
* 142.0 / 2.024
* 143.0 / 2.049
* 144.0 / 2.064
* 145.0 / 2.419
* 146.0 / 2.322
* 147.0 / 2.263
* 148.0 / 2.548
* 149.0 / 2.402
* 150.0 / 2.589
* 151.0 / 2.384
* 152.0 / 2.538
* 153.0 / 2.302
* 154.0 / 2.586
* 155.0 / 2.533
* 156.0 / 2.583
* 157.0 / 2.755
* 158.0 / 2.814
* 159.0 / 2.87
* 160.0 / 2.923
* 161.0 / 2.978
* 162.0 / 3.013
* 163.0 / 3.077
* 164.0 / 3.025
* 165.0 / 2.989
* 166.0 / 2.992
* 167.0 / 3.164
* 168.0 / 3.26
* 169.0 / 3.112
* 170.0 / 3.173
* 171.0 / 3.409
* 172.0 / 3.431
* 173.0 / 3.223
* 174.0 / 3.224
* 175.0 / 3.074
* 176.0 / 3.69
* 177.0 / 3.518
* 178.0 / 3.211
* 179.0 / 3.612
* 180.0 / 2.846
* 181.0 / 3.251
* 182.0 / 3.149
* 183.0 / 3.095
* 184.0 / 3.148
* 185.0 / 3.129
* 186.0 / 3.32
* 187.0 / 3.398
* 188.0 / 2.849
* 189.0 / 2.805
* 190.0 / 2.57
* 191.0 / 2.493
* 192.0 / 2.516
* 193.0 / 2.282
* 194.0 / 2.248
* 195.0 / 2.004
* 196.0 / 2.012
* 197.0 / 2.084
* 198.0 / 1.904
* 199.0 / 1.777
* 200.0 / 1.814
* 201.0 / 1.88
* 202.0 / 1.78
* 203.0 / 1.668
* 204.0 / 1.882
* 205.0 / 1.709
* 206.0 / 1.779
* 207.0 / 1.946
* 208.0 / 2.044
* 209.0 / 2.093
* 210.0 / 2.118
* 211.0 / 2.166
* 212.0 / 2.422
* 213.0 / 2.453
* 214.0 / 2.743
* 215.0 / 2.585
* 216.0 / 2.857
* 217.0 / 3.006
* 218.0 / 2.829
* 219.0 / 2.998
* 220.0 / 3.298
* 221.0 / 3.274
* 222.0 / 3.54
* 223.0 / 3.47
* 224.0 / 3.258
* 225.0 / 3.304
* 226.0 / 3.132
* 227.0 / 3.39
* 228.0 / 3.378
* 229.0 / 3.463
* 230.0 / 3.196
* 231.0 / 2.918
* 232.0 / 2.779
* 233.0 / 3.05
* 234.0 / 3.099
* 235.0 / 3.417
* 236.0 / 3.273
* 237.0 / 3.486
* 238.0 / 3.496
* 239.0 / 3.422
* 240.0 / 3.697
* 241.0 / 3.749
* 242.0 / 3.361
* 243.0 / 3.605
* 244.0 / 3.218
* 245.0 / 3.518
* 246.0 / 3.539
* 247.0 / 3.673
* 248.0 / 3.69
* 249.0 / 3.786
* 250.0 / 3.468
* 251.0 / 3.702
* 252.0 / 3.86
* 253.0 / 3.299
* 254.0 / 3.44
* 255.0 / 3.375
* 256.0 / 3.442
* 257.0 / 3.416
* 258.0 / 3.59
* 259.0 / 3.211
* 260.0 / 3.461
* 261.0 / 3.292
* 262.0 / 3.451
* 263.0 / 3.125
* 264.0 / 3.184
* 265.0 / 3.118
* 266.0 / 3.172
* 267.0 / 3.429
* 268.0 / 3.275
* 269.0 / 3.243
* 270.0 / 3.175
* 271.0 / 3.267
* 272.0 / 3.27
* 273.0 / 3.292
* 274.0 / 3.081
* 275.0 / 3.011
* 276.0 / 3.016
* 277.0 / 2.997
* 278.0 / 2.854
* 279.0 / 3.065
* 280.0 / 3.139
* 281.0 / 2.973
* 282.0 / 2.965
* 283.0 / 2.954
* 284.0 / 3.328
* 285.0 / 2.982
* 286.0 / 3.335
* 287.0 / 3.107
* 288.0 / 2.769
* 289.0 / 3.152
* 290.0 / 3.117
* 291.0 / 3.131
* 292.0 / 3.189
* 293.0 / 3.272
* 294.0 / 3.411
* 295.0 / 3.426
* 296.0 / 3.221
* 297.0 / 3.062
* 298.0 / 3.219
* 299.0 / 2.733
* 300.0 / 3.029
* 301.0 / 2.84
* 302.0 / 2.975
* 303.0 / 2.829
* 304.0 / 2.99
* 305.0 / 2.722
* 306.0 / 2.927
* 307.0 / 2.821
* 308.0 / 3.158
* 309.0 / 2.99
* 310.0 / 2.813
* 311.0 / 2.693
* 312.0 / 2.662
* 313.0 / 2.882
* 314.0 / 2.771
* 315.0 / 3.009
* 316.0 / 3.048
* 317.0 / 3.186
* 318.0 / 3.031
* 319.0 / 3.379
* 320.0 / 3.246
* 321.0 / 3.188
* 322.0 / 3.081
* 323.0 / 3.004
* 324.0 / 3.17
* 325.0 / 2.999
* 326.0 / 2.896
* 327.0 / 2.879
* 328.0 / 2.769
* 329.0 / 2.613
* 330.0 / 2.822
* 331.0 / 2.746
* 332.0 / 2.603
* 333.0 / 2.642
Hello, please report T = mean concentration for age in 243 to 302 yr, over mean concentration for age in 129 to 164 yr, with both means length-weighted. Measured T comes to 1.55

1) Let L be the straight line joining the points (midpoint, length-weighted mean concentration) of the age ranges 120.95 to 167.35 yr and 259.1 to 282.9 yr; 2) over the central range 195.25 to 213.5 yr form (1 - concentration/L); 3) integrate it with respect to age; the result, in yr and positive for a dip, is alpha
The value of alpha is 4.5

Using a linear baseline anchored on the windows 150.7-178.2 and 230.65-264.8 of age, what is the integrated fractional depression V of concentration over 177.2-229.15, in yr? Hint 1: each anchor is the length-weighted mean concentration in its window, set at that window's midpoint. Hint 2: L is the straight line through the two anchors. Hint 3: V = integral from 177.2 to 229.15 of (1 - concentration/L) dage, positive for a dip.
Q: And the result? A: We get 8.75 yr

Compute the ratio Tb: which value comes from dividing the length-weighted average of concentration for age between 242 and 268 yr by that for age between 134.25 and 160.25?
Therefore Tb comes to 1.60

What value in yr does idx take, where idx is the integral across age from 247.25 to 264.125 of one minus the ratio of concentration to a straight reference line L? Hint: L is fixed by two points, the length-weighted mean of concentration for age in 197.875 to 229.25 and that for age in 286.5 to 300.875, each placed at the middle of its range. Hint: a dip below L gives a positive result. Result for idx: -3.6 yr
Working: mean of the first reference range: 2.56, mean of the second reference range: 3.12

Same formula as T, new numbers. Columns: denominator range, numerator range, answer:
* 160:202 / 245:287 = 1.15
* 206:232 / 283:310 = 1.07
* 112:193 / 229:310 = 1.29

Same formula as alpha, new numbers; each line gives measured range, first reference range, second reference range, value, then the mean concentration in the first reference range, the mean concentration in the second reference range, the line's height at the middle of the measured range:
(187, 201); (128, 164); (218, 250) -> 2.4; 2.07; 3.36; 2.77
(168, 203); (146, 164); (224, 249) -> 1.5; 2.66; 3.38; 2.93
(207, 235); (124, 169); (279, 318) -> -3.5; 2.16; 3.02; 2.58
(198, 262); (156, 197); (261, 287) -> 1.5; 2.98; 3.15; 3.07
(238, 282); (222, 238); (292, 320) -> -2.5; 3.26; 3.01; 3.16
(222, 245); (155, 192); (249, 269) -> -0.3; 3.07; 3.39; 3.3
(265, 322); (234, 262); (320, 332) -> 1.6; 3.49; 2.92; 3.16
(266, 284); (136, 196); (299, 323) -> -1.4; 2.7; 2.96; 2.9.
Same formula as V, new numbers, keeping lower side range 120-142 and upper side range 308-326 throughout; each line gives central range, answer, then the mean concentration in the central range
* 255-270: -4.2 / 3.31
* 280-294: -1.7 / 3.11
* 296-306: -0.2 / 2.95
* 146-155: -3.7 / 2.45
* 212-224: -3.9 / 2.99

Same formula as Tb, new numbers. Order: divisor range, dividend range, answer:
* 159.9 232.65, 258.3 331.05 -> 1.10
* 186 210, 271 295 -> 1.43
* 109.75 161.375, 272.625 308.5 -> 1.44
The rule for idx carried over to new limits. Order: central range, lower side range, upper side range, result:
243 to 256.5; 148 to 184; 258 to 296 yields -1.8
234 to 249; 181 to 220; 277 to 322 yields -4.6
